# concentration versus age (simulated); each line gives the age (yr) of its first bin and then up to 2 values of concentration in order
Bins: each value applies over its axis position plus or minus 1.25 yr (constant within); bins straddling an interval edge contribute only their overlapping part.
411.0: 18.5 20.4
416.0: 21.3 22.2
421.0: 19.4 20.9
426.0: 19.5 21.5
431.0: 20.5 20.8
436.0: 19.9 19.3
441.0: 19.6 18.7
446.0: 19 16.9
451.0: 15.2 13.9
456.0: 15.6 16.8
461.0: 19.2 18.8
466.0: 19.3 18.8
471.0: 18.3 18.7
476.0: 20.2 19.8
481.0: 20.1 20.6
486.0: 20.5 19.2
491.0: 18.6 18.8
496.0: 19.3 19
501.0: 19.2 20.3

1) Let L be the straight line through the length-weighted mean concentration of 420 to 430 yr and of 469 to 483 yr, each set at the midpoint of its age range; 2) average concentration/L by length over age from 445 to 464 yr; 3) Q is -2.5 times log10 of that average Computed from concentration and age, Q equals 0.18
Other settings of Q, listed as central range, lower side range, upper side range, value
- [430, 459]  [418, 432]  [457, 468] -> 0.09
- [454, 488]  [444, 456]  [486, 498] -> -0.07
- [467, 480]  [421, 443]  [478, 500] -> 0.03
